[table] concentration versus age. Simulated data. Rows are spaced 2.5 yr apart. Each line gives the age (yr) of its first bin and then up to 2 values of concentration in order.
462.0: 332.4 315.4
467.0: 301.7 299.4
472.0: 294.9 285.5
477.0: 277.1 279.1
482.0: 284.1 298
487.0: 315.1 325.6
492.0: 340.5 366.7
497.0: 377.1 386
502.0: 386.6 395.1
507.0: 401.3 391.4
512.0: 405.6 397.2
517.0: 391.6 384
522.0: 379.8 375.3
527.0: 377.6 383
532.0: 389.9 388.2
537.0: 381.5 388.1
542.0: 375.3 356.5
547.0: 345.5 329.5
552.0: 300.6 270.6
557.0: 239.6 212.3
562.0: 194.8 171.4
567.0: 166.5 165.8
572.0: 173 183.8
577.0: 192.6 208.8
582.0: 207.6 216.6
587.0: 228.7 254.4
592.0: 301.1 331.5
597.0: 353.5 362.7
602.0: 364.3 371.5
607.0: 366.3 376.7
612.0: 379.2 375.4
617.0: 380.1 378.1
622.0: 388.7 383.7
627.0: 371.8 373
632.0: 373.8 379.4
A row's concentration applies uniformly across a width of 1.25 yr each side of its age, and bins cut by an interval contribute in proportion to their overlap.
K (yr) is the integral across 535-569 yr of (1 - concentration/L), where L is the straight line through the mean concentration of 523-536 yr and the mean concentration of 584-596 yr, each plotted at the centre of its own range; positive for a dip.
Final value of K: 5.8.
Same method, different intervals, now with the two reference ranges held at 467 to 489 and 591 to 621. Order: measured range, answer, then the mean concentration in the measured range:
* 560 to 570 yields 4.76 yr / 178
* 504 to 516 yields -3.38 yr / 398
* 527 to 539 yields -2.30 yr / 385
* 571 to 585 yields 6.09 yr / 196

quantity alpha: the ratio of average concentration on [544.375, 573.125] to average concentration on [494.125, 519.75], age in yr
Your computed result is 0.61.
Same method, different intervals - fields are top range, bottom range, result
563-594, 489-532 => 0.55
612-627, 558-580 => 2.05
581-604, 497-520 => 0.75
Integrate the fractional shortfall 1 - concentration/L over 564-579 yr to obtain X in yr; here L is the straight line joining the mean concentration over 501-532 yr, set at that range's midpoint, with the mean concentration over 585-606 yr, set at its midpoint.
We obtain 7.2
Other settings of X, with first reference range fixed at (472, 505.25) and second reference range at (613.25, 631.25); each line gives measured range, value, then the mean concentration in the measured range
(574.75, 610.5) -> 7.5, 292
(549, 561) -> 3.0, 265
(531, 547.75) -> -1.3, 376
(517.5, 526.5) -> -1.0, 381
